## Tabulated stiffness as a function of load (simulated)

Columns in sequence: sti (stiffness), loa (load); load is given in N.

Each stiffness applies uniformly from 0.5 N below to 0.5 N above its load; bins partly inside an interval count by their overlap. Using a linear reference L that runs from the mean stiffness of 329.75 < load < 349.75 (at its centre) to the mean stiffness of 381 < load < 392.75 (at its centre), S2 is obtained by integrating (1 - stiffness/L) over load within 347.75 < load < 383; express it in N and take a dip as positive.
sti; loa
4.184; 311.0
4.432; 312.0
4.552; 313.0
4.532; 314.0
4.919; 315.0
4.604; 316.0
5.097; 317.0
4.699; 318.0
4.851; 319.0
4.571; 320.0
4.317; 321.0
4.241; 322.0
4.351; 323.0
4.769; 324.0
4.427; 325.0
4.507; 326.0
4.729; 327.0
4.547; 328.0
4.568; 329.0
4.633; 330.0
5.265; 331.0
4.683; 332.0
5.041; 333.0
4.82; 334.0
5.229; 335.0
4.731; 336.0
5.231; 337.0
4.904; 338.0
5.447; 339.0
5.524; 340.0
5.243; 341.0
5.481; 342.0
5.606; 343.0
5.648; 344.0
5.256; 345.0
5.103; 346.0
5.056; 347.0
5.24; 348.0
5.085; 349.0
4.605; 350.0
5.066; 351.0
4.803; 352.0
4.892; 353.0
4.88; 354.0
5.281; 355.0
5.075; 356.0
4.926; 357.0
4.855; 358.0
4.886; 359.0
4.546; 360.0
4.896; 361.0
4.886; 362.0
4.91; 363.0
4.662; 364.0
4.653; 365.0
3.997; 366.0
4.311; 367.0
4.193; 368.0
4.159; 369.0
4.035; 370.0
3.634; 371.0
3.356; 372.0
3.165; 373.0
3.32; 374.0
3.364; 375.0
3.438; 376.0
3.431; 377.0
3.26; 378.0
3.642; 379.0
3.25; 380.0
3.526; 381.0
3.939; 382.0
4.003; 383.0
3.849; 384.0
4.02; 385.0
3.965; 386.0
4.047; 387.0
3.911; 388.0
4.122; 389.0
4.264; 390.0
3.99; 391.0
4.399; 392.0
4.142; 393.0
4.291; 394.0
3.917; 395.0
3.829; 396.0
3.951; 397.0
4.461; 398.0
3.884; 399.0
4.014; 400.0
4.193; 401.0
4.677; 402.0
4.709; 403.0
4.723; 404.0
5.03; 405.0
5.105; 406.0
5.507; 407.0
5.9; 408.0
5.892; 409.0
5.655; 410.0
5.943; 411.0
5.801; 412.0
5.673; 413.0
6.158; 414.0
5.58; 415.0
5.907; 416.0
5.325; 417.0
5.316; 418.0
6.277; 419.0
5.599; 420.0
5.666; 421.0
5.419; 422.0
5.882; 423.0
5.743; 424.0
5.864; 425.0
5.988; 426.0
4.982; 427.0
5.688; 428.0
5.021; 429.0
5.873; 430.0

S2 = 2.2 N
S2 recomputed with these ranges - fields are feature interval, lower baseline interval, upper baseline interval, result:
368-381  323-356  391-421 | 3.8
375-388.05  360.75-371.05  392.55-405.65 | 2.0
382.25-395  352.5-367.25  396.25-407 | 1.4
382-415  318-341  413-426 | 5.4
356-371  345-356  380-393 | 0.3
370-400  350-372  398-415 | 6.7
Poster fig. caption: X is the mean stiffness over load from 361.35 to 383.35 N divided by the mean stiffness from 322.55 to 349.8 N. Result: 0.77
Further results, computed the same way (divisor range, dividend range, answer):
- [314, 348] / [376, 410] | 0.86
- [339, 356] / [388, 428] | 0.98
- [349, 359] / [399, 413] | 1.04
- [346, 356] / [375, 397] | 0.77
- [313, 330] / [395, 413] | 1.06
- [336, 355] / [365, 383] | 0.71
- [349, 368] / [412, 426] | 1.20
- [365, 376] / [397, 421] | 1.39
